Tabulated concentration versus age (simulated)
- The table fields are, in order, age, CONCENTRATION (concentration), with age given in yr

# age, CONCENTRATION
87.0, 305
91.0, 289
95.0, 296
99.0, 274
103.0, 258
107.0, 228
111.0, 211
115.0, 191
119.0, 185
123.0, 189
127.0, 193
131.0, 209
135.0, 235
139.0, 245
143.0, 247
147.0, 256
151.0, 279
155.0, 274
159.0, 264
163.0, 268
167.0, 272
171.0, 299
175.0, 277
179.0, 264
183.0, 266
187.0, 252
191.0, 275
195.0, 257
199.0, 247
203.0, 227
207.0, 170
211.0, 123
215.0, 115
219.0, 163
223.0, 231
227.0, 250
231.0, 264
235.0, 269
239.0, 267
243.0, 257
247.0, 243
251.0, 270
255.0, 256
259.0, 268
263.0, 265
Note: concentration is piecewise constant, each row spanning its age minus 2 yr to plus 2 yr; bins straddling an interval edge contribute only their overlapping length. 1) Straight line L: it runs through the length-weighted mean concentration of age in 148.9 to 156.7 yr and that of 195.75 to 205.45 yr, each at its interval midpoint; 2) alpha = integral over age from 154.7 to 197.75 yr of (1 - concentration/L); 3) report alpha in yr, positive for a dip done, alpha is -2.1 yr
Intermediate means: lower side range 276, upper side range 236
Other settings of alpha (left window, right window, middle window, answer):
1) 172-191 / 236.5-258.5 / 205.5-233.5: 7.77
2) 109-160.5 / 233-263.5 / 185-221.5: 6.52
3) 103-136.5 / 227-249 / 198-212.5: 3.21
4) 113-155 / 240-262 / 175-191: -1.66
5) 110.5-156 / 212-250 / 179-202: -3.24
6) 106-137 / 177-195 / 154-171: -2.16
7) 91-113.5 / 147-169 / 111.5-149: 6.63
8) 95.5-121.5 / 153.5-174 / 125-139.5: 1.80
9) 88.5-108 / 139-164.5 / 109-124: 4.16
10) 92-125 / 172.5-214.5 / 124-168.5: -3.11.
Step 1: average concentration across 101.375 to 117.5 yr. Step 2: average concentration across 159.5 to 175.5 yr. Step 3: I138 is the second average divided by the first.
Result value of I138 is 1.3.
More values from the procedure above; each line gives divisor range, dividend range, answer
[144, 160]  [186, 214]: 0.81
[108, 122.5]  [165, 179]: 1.42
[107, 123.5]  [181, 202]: 1.30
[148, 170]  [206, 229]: 0.65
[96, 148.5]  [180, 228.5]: 0.95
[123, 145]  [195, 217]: 0.83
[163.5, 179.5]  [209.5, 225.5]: 0.58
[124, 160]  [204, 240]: 0.84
